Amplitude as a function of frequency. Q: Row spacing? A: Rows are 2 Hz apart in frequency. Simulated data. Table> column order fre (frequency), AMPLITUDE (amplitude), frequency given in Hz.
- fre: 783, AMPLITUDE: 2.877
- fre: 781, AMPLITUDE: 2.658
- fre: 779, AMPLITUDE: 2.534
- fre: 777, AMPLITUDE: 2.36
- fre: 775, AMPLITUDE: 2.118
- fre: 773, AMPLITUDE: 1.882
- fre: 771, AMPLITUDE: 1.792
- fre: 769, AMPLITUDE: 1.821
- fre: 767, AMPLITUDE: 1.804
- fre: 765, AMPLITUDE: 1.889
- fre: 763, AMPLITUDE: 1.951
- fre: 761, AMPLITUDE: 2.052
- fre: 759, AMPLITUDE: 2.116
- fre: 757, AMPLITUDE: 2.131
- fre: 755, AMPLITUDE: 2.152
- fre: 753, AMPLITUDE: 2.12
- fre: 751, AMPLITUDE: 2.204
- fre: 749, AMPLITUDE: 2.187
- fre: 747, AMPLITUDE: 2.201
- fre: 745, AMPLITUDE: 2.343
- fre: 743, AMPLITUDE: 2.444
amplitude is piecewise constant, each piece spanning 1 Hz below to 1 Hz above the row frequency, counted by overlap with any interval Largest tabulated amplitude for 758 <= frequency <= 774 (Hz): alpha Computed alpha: 2.116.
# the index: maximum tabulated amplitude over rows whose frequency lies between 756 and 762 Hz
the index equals 2.131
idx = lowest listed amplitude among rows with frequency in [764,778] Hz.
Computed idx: 1.792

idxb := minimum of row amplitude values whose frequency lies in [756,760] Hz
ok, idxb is 2.116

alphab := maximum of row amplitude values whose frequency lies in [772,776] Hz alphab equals 2.118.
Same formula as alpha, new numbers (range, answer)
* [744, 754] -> 2.343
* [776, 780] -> 2.534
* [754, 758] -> 2.152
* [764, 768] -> 1.889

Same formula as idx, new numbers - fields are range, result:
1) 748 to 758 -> 2.12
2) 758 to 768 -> 1.804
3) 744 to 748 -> 2.201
